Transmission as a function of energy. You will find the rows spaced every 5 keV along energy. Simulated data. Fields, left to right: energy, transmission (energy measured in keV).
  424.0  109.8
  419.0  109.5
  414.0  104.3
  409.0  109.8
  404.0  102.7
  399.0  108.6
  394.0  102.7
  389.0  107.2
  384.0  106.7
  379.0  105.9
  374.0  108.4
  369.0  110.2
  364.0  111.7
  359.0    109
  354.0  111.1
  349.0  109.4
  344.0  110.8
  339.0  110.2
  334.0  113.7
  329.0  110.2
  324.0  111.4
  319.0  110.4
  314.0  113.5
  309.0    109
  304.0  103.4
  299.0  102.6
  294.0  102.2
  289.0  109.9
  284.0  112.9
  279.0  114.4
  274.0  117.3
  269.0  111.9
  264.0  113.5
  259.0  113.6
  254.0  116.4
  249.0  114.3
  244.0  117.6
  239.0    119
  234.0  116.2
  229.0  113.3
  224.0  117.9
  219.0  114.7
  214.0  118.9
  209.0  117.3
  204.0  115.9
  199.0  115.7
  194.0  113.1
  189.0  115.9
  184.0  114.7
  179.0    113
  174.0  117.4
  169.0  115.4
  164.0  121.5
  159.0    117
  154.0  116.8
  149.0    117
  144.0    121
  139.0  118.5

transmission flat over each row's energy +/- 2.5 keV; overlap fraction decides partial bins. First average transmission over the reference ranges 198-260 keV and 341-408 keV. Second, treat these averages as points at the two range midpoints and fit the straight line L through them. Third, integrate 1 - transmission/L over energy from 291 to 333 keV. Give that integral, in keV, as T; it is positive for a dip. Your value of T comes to 1.32 keV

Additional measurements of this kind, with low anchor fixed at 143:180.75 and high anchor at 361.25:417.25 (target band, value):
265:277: -0.2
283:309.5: 1.2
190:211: 0.0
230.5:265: -0.7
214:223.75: -0.1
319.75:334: -0.2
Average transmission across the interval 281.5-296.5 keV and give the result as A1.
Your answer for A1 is 108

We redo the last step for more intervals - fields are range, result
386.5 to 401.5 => 106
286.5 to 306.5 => 105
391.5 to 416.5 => 106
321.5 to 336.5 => 112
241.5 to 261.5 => 115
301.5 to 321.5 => 109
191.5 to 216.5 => 116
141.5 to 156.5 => 118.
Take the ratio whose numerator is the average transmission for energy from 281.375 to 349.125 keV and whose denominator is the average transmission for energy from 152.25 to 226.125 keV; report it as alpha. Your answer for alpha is 0.94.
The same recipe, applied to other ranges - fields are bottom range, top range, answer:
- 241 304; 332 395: 0.97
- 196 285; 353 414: 0.93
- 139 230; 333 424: 0.93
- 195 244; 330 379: 0.95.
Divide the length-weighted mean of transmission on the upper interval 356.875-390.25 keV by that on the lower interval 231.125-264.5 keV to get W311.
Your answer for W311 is 0.94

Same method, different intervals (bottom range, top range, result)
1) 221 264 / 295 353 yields 0.94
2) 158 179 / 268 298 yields 0.95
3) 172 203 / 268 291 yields 0.99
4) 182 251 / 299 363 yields 0.95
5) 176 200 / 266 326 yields 0.96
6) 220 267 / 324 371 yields 0.96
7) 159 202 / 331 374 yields 0.95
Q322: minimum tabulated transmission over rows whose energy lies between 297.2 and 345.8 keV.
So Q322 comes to 102.6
